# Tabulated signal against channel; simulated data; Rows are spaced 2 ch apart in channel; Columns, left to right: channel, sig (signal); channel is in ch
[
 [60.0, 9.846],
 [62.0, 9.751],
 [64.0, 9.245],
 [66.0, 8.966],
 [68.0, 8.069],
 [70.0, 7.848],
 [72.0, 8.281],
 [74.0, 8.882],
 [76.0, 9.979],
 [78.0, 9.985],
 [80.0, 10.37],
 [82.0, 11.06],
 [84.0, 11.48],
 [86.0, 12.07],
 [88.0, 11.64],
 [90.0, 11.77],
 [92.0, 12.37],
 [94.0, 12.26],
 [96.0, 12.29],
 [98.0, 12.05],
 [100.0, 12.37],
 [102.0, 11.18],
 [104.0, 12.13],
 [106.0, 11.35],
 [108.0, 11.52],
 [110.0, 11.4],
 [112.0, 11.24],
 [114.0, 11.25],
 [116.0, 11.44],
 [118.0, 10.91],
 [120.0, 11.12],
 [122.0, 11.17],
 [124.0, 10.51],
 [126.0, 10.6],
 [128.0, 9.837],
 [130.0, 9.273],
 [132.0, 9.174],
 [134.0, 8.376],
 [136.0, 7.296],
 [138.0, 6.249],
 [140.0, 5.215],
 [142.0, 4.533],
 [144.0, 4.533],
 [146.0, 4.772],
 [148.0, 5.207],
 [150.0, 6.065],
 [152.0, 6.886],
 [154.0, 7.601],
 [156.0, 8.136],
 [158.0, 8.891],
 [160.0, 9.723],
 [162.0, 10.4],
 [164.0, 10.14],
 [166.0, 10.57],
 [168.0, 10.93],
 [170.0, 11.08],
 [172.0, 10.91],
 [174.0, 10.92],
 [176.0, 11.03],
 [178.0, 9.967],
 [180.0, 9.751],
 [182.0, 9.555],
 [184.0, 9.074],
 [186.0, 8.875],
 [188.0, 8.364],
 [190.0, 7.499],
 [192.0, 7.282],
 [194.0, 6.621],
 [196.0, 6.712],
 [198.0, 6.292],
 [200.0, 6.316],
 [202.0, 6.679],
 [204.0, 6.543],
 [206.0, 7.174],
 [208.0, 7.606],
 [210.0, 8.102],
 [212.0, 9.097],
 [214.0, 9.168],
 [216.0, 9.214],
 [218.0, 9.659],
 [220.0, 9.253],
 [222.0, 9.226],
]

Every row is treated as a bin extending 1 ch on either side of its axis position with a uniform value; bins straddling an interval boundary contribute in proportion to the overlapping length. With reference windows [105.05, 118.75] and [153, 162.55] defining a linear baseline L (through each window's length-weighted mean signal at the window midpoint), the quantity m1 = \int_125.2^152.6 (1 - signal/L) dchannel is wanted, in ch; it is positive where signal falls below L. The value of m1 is 8.2 ch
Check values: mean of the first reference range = 11.3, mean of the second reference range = 8.88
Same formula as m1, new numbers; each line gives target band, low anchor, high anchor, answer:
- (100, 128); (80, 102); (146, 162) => -2.64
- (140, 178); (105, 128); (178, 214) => 3.26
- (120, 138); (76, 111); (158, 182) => 2.60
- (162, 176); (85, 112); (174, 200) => -2.50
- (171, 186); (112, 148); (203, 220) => -2.88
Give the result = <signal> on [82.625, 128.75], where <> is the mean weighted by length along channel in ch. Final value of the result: 11.5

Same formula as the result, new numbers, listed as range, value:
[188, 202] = 6.89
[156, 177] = 10.3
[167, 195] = 9.42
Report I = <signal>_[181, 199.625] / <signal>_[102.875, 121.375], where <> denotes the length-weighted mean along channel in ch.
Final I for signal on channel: 0.68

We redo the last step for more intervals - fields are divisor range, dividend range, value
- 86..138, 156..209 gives 0.81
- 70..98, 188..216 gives 0.68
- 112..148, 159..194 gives 1.13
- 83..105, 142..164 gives 0.60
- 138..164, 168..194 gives 1.37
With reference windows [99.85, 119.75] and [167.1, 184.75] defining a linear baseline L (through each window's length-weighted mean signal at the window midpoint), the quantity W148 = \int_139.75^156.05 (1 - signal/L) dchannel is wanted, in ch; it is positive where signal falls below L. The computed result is 7.58 ch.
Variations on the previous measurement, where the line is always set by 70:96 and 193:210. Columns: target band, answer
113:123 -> -1.6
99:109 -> -1.6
